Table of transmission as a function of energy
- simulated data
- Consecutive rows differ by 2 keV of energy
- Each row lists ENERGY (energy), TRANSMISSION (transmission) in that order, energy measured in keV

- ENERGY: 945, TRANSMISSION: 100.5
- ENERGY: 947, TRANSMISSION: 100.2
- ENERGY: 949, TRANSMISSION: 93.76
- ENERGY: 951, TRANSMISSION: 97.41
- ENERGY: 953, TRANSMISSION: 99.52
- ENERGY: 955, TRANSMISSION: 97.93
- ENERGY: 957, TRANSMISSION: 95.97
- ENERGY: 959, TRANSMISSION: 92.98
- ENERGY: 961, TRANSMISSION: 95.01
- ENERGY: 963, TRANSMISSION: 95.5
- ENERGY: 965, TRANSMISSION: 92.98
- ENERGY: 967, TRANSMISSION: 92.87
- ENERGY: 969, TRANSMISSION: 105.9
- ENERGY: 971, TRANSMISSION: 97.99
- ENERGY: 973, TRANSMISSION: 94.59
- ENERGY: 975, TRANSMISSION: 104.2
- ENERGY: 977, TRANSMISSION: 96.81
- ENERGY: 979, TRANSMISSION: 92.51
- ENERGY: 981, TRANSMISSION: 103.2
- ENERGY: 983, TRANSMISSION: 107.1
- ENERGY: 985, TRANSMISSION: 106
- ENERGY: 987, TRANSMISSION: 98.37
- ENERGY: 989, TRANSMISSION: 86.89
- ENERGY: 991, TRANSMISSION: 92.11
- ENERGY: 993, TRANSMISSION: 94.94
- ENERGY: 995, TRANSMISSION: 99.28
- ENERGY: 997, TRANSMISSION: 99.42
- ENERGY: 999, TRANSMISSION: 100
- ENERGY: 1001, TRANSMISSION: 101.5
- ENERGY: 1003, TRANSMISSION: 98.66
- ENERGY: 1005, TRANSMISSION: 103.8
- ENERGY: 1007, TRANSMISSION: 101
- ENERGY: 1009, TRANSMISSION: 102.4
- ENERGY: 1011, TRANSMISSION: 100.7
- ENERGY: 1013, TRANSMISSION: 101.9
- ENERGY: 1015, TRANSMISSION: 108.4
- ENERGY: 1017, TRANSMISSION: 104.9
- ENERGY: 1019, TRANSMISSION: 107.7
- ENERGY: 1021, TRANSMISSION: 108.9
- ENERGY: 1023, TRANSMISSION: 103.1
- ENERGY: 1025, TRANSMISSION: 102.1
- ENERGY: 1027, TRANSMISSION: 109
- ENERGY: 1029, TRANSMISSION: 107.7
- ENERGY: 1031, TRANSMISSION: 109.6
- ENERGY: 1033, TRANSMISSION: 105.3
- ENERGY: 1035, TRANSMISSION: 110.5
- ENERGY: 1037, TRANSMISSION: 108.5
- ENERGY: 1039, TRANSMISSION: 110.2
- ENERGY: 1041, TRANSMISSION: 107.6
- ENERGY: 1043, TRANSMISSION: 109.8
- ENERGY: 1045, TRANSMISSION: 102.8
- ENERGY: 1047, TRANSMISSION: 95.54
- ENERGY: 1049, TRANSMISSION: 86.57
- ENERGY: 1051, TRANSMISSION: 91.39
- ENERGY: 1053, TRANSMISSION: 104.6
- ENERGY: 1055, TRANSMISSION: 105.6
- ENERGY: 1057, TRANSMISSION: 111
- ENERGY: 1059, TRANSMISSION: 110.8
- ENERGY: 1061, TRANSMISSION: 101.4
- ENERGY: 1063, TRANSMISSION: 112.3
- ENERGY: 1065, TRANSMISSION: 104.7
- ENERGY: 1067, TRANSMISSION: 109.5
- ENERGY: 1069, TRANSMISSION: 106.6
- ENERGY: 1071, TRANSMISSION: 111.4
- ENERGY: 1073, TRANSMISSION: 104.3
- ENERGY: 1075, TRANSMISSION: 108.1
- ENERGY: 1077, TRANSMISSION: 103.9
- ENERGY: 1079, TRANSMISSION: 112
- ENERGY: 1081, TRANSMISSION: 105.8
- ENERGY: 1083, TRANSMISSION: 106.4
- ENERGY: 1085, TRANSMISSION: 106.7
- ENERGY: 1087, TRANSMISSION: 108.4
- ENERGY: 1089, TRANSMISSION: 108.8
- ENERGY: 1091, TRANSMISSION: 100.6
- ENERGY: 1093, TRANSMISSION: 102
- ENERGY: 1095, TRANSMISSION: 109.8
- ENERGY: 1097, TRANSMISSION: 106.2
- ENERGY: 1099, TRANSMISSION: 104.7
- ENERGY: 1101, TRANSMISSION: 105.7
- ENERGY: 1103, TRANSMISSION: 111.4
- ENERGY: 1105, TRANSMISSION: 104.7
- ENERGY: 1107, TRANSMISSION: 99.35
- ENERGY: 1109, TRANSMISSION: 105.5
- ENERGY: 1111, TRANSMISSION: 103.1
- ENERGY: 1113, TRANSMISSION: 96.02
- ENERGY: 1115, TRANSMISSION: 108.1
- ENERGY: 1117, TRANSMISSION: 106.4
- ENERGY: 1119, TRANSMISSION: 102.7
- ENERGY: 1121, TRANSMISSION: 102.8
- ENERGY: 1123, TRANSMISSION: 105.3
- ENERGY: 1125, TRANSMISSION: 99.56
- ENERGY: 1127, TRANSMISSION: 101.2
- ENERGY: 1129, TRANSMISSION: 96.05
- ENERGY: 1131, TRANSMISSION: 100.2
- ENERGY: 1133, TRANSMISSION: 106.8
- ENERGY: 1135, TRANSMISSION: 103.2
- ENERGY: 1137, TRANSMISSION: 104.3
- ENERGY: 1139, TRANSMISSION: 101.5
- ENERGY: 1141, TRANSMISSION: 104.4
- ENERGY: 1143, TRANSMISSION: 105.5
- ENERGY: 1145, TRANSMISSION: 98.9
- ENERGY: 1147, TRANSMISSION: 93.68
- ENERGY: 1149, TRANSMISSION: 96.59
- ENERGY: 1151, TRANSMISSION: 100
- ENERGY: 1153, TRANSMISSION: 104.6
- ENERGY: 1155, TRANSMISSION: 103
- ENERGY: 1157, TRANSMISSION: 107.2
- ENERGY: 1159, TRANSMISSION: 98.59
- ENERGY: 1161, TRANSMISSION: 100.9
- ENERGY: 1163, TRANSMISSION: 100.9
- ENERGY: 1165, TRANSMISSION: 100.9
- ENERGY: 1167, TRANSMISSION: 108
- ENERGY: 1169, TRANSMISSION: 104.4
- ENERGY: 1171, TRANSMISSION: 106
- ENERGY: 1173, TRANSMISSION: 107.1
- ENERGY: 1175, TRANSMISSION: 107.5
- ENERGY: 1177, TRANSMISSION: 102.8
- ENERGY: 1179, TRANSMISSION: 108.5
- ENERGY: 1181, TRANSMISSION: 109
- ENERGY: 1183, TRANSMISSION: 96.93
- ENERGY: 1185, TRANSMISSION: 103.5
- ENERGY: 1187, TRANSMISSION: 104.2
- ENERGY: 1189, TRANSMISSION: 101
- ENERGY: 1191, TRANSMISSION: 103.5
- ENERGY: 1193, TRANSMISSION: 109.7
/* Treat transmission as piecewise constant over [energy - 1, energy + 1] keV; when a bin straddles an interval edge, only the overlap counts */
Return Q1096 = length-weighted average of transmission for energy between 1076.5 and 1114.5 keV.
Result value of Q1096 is 105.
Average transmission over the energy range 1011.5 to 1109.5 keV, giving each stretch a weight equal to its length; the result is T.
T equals 106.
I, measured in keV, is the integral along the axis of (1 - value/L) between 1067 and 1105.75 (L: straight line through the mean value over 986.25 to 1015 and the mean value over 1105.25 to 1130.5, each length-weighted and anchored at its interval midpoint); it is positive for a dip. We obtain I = -2.1 keV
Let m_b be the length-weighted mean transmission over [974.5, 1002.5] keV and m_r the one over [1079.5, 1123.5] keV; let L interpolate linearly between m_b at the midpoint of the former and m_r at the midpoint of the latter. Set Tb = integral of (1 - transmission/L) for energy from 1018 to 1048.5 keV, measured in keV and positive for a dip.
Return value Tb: -1.5 keV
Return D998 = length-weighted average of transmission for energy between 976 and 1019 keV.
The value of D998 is 100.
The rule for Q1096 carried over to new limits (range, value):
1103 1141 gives 103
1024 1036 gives 107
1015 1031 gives 107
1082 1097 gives 106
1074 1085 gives 107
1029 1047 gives 107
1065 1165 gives 104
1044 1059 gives 100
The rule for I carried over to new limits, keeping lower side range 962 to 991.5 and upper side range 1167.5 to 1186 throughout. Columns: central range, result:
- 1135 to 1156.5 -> 0.5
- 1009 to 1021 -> -0.7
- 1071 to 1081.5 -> -0.6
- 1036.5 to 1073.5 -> -1.5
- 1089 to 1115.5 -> -0.5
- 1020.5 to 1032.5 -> -0.8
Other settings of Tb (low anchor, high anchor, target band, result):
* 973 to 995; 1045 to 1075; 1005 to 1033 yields -1.2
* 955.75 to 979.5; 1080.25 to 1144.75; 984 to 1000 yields 0.1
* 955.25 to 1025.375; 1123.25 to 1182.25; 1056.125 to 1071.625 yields -1.1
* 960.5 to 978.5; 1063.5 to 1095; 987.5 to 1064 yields -0.7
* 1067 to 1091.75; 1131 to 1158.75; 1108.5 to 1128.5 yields 0.2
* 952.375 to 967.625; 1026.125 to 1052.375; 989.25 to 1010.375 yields 0.2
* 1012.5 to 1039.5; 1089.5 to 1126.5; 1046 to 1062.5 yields 0.7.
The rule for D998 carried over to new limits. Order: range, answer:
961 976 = 97.5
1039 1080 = 105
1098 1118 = 104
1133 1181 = 103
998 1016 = 102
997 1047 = 105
